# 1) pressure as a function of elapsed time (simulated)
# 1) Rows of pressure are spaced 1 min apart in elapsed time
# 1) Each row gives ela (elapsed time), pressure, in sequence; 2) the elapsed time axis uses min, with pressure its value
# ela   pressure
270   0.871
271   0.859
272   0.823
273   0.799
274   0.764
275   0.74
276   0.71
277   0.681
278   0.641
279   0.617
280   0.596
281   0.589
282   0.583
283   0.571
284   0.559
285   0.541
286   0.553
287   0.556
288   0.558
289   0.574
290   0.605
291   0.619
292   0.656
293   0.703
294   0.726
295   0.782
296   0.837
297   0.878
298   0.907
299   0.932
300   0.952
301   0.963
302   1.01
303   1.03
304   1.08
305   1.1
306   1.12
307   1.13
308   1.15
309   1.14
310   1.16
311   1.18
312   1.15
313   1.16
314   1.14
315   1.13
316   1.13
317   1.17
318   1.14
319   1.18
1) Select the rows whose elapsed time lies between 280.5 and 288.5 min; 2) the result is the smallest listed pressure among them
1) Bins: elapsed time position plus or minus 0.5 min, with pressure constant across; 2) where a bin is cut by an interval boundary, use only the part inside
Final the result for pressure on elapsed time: 0.541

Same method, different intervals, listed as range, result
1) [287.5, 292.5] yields 0.558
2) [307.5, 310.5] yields 1.14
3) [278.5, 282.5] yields 0.583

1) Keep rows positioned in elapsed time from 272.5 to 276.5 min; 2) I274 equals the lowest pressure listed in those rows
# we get 0.71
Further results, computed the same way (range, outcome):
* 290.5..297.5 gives 0.619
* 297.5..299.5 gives 0.907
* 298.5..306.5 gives 0.932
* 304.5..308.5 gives 1.1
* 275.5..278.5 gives 0.641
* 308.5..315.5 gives 1.13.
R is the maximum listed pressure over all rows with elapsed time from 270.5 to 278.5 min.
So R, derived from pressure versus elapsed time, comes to 0.859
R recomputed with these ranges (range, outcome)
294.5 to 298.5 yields 0.907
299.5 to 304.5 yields 1.08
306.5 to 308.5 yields 1.15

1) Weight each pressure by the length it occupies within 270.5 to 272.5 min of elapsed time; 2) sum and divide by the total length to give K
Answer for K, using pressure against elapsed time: 0.841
